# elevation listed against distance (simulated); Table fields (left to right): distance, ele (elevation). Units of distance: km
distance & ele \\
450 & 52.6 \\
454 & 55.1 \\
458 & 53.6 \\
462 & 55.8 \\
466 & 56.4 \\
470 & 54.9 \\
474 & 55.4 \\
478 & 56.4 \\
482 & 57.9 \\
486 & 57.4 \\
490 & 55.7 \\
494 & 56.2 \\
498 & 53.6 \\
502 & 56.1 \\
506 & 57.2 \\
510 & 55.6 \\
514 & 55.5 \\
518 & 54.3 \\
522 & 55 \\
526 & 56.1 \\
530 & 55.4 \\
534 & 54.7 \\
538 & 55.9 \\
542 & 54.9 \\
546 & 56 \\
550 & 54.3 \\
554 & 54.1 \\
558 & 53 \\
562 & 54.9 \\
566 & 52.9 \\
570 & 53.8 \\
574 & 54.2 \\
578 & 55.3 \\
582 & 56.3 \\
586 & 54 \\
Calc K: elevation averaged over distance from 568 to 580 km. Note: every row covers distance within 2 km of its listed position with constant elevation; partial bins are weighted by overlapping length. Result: 54.4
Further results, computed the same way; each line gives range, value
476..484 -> 57.1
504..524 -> 55.5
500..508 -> 56.7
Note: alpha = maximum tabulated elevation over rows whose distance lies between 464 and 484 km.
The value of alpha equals 57.9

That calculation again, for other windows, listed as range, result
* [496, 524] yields 57.2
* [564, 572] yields 53.8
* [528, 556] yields 56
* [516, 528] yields 56.1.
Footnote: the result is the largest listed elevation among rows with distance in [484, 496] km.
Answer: 57.4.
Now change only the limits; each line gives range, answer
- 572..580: 55.3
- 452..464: 55.8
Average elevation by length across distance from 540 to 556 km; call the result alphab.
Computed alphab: 54.8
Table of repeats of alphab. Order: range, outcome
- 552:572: 53.7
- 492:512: 55.7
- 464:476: 55.6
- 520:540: 55.4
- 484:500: 55.7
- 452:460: 54.4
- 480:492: 57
